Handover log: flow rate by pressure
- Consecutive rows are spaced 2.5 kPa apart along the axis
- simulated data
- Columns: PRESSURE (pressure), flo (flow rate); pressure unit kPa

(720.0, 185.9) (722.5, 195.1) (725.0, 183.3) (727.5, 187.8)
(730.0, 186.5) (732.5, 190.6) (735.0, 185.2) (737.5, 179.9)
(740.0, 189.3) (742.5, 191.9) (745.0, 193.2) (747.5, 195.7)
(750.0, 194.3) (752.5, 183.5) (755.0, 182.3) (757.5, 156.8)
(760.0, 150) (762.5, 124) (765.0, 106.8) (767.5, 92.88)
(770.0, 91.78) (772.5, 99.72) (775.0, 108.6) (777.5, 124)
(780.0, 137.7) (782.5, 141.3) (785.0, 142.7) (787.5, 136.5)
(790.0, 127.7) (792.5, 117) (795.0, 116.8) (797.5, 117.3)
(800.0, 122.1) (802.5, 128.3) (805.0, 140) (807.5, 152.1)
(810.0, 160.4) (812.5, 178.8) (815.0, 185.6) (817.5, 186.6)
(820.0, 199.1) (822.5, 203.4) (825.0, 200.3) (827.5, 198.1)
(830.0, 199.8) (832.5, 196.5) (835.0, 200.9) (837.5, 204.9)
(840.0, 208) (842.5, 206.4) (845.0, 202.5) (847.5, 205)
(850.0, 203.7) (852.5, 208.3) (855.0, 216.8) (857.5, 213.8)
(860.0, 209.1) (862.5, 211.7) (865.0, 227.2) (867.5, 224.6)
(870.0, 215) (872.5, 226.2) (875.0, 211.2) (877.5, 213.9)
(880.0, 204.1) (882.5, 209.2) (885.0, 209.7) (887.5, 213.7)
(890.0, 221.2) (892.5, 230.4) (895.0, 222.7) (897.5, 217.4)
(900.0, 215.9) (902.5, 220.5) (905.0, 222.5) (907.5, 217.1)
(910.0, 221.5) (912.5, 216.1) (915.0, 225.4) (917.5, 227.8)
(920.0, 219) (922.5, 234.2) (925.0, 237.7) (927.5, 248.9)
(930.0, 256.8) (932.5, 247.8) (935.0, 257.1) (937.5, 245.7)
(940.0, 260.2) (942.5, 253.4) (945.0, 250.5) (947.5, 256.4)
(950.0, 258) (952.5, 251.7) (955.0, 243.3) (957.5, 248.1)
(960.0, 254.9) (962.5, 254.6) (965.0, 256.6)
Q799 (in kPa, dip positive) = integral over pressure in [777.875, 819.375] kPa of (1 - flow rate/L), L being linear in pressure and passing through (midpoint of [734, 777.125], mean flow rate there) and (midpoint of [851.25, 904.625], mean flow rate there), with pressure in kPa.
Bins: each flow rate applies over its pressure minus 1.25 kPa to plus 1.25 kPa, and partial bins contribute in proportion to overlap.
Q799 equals 7.7 kPa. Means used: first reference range 154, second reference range 216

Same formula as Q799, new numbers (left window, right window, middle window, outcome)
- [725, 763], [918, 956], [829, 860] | 1.4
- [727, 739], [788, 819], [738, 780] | 5.6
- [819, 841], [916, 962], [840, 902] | 1.2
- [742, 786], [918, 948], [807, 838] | -1.7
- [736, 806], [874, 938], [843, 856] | -1.1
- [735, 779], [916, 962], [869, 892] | 0.2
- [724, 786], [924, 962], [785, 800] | 4.3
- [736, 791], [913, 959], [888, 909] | 0.3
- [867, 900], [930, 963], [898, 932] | 1.0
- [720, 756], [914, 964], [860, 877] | 0.6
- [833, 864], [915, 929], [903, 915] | 0.5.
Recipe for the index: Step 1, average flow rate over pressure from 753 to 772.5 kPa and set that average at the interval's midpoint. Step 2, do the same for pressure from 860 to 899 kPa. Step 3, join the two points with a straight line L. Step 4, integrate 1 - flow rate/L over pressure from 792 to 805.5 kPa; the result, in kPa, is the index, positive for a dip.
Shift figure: 2.89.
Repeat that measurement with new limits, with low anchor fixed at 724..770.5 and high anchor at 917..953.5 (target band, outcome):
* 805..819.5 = 1.8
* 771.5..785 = 4.2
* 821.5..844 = 0.2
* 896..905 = 0.5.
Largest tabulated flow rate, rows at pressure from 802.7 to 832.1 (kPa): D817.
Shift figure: 203.4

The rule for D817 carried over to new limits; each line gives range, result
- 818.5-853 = 208.3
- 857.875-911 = 230.4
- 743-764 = 195.7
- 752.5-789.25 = 183.5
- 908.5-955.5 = 260.2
